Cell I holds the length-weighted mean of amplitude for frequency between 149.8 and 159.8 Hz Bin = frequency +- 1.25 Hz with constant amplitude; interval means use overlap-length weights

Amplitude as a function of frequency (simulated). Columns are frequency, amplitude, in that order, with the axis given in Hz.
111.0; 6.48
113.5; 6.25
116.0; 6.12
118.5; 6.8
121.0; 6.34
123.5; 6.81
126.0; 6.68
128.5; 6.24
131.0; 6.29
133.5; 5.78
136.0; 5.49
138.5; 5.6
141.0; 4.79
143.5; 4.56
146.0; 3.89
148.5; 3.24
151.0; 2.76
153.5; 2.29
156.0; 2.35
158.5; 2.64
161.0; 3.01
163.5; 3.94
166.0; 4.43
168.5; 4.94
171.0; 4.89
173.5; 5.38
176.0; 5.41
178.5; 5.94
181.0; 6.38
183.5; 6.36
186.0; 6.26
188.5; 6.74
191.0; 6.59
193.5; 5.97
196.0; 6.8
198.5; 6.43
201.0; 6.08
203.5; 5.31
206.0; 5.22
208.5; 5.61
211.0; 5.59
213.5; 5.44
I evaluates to 2.51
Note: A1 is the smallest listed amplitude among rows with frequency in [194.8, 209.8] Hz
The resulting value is 5.22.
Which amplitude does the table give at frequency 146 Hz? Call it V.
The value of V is 3.89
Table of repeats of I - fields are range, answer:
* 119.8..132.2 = 6.47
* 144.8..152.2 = 3.3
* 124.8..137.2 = 6.1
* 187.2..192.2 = 6.66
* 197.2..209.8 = 5.73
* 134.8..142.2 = 5.3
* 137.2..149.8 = 4.41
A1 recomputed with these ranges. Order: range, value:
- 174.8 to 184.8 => 5.41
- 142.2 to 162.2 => 2.29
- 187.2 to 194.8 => 5.97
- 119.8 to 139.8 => 5.49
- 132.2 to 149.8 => 3.24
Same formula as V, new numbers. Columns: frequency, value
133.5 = 5.78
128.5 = 6.24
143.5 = 4.56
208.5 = 5.61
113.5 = 6.25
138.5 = 5.6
